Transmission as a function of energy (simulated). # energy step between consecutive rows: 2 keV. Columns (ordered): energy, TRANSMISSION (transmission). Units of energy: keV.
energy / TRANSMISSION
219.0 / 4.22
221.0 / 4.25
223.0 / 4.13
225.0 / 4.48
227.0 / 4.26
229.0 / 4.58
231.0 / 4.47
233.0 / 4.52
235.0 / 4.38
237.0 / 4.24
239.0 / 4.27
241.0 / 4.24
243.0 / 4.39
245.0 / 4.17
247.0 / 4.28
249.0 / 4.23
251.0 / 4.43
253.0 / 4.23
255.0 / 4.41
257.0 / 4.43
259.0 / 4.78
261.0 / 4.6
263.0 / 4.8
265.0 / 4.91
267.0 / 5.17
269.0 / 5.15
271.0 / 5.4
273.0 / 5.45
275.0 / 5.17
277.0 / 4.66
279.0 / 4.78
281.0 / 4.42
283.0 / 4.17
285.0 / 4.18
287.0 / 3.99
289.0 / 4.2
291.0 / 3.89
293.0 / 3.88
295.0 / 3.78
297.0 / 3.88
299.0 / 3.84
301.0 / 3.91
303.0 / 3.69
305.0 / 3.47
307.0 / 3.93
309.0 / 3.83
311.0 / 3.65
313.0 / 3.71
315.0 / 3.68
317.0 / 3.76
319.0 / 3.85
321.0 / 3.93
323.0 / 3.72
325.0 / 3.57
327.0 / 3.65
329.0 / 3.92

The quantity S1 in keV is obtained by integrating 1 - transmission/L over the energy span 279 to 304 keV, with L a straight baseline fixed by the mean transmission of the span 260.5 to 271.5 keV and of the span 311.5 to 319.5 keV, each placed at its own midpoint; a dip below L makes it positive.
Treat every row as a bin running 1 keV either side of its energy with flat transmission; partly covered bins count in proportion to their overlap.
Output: 1.9 keV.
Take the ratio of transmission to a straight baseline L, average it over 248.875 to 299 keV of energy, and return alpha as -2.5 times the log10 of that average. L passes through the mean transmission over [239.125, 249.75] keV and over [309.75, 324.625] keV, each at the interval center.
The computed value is -0.11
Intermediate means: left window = 4.26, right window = 3.75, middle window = 4.51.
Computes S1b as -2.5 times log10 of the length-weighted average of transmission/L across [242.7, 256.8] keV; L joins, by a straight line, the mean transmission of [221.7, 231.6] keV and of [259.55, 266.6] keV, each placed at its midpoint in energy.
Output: 0.08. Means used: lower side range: 4.38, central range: 4.31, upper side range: 4.8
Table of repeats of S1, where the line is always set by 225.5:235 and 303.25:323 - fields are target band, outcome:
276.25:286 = -1.0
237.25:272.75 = -3.0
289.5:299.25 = 0.1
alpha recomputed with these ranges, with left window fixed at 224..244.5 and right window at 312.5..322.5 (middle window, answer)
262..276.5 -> -0.237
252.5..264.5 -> -0.091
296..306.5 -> 0.039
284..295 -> -0.005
